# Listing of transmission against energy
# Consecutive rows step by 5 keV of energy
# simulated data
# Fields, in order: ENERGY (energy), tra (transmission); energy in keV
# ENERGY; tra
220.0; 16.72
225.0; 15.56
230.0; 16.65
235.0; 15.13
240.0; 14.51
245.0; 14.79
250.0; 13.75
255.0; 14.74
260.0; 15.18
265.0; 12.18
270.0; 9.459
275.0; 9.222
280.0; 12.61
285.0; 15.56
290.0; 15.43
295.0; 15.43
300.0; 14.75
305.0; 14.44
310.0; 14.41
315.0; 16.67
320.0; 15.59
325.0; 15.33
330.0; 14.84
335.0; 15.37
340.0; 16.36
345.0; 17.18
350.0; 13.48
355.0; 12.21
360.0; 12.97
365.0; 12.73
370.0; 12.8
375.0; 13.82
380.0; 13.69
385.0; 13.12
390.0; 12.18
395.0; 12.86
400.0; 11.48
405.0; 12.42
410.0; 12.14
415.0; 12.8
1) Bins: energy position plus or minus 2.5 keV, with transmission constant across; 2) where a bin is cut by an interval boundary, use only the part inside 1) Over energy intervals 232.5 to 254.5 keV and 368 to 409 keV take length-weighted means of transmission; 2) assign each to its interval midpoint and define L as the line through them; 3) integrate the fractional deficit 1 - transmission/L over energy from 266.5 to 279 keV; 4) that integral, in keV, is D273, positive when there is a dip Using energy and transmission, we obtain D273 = 3.7 keV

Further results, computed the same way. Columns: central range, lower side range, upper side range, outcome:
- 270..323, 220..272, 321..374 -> 0.6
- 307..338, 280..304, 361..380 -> -2.4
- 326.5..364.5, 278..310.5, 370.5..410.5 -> -2.4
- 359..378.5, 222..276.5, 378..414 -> -0.5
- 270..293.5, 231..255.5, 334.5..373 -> 2.5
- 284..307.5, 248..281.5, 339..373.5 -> -4.0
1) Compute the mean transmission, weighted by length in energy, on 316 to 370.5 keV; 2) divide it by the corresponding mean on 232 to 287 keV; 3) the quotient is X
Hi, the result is 1.1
